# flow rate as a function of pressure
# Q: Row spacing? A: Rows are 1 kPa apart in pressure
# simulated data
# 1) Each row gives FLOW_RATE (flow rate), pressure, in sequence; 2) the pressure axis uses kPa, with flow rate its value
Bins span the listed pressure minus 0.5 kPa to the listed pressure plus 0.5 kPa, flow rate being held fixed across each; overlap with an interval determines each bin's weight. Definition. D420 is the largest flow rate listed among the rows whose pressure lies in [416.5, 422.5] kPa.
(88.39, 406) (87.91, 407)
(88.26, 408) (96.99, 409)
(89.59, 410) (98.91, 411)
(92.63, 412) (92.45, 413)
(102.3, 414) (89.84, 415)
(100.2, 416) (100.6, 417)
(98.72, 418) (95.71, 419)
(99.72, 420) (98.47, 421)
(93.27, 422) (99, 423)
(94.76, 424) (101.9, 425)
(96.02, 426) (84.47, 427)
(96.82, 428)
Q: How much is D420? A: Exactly 100.6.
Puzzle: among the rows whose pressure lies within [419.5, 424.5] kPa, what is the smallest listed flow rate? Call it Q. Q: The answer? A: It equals 93.27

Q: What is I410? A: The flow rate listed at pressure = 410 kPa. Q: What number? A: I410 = 89.59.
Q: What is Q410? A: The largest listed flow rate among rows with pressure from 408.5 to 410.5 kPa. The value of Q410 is 96.99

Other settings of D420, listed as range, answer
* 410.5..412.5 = 98.91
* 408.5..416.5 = 102.3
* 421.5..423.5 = 99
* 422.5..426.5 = 101.9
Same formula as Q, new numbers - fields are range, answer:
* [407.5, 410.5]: 88.26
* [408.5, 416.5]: 89.59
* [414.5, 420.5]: 89.84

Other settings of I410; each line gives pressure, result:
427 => 84.47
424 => 94.76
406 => 88.39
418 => 98.72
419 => 95.71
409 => 96.99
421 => 98.47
